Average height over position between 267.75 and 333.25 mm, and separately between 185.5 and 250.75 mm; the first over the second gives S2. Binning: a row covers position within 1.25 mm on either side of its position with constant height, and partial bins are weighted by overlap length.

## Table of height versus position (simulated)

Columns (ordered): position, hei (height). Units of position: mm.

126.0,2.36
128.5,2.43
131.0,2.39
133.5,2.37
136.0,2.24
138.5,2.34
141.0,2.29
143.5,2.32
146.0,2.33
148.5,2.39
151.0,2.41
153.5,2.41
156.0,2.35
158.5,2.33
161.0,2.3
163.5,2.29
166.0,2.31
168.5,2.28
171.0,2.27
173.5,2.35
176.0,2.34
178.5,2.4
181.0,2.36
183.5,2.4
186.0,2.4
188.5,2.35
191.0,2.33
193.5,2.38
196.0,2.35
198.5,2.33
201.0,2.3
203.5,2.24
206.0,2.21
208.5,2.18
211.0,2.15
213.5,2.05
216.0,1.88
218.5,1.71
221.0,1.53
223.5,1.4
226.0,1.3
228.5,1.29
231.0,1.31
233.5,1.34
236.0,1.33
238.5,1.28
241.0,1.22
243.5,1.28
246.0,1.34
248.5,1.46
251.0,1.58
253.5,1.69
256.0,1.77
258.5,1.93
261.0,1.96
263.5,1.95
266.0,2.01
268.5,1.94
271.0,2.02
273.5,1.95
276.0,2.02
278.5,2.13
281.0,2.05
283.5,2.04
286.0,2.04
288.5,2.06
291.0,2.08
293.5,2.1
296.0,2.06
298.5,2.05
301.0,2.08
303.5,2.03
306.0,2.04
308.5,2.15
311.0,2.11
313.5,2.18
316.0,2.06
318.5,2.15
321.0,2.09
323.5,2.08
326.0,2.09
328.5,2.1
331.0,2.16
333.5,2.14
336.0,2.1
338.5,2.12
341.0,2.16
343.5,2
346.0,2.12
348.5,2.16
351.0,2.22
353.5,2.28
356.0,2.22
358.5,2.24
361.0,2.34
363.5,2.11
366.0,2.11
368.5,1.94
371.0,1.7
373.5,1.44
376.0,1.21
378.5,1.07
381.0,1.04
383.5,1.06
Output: 1.2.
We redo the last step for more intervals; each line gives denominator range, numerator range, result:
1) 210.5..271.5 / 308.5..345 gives 1.31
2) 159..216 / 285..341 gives 0.92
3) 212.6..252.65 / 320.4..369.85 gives 1.47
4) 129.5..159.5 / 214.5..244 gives 0.60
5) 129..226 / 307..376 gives 0.93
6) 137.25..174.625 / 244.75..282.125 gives 0.79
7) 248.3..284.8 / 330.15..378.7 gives 1.05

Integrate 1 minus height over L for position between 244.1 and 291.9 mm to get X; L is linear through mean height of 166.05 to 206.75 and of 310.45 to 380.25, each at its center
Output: 6.2 mm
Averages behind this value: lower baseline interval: 2.33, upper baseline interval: 2.02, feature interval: 1.89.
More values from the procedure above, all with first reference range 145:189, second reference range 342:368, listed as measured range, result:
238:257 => 6.8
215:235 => 7.2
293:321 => 1.6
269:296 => 2.3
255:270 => 2.2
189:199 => -0.1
